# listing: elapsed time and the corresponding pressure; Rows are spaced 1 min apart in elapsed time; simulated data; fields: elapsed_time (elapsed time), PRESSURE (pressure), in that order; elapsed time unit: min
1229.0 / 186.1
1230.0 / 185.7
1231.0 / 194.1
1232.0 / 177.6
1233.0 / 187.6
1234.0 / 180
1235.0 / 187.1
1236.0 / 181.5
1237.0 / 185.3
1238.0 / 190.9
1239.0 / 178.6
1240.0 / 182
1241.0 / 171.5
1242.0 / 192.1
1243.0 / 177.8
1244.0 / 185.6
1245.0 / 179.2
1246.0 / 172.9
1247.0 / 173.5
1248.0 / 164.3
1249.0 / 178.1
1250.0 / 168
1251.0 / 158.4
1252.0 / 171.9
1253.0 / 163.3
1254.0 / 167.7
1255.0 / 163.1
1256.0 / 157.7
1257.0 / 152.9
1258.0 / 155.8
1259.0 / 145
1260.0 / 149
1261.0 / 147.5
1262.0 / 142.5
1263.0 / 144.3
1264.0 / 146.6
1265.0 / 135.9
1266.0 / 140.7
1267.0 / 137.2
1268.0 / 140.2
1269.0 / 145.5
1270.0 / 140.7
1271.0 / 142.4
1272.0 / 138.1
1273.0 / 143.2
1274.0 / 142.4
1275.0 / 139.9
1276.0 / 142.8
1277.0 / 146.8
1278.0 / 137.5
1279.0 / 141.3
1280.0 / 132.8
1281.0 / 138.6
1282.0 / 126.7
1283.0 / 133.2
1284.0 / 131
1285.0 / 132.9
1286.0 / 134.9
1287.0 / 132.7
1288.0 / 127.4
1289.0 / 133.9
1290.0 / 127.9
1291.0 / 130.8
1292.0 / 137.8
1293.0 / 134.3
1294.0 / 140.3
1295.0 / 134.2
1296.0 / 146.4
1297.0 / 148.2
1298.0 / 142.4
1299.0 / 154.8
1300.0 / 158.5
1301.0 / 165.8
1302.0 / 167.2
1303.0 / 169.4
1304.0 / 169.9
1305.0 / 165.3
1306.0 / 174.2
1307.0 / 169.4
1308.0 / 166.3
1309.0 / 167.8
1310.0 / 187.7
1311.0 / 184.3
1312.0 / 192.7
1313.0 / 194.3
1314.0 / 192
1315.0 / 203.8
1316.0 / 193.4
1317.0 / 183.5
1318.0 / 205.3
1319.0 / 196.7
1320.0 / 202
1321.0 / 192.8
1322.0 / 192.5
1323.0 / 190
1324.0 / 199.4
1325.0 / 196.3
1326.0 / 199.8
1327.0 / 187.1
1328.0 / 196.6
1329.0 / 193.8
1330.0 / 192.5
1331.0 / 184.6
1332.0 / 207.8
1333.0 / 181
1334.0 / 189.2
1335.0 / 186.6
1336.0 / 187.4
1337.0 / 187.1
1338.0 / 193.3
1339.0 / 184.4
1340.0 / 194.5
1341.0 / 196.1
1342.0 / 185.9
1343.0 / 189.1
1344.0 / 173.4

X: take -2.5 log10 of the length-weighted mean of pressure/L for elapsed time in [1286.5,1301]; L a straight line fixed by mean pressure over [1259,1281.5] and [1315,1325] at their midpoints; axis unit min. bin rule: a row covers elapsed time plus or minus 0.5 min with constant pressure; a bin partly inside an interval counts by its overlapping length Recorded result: 0.19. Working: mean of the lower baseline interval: 142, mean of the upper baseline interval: 196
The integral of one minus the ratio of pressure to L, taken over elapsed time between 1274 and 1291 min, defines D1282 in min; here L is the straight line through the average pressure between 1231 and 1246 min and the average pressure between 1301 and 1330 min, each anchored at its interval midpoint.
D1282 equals 4.6 min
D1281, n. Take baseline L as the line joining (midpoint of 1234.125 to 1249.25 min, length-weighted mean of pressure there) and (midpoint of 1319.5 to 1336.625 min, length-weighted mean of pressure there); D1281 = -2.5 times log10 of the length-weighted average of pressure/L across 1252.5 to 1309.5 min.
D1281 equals 0.26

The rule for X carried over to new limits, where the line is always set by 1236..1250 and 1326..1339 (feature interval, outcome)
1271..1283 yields 0.301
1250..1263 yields 0.158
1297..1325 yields 0.044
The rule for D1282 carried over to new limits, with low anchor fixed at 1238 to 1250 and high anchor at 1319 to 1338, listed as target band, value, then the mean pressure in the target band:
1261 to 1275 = 3.11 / 142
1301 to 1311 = 0.93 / 171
